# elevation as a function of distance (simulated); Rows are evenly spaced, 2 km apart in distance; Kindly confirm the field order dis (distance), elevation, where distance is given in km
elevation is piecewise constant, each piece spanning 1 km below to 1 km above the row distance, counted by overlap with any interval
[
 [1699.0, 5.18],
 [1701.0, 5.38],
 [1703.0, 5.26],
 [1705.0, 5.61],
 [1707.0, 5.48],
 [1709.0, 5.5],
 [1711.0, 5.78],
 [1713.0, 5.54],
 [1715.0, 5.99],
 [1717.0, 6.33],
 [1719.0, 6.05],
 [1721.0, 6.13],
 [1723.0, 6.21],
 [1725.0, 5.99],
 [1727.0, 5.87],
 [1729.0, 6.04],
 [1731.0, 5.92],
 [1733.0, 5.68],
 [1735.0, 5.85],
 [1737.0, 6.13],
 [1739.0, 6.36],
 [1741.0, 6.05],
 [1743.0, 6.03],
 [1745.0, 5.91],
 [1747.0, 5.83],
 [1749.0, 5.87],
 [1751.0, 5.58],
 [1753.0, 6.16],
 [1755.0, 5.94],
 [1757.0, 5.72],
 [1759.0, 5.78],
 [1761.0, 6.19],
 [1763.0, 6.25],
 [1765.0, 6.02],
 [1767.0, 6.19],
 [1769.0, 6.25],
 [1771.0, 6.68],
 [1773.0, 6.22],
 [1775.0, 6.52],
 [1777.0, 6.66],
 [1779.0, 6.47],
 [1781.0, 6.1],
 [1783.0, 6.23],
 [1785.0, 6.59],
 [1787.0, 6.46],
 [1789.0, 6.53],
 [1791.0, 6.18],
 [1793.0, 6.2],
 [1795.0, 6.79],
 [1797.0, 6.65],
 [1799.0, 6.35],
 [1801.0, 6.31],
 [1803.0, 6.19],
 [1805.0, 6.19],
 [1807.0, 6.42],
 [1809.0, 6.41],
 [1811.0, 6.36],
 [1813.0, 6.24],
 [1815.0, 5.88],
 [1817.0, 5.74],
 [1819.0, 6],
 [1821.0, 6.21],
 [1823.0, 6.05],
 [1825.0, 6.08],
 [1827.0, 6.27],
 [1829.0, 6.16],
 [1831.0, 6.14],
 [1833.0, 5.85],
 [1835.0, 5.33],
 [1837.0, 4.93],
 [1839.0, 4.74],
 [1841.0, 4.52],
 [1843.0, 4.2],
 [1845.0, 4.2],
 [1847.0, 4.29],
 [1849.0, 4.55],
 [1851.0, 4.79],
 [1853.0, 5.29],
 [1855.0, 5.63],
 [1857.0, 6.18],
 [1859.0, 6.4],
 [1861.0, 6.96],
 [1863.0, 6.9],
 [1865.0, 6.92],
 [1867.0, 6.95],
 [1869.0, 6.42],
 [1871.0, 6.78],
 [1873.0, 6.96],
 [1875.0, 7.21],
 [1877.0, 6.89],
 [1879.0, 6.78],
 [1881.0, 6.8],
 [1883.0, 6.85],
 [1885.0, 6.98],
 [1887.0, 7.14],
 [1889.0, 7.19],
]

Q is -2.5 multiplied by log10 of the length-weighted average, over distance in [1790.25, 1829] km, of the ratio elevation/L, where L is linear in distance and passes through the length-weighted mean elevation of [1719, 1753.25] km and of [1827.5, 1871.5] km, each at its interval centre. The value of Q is -0.087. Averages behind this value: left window 5.98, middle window 6.24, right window 5.64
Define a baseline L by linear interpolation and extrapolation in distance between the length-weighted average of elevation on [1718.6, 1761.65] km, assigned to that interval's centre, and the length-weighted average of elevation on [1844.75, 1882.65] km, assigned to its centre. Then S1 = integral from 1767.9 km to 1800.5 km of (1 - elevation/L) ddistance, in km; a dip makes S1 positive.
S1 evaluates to -2.0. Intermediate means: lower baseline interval 5.96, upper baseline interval 6.2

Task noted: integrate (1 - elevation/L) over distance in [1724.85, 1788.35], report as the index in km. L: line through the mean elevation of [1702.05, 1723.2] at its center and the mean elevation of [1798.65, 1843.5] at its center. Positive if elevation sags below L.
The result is -3.2 km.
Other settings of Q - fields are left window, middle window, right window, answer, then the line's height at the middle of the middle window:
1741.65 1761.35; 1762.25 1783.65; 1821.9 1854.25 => -0.11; 5.73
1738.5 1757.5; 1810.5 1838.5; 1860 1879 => 0.11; 6.53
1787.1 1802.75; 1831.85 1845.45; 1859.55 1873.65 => 0.34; 6.67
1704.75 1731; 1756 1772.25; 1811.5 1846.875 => -0.07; 5.75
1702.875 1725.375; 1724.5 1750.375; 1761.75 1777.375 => 0.02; 6.05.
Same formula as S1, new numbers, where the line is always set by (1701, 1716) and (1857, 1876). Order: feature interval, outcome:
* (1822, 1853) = 6.4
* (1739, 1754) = -0.2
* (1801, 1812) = 0.0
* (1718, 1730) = -0.7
